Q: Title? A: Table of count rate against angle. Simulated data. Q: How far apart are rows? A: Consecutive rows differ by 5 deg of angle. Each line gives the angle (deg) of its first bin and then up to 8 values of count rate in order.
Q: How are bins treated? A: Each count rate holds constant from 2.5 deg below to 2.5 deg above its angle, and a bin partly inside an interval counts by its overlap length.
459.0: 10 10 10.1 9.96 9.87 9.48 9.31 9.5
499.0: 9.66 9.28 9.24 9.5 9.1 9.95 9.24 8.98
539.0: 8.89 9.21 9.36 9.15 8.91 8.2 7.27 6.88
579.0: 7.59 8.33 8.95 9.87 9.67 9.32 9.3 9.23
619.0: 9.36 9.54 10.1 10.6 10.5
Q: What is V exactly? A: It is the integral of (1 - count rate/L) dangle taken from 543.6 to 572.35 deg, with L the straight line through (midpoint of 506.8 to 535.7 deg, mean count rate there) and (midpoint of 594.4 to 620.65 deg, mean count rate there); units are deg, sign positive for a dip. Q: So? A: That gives 2.4 deg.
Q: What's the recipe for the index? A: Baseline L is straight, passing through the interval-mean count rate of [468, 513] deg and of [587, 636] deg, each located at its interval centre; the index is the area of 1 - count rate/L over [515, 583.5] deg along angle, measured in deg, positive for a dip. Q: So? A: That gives 6.5 deg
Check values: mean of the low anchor 9.58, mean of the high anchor 9.59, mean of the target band 8.68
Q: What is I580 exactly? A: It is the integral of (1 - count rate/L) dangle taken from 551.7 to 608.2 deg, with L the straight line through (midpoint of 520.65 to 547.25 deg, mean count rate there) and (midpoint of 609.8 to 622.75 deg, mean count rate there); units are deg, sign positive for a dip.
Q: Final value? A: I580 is 4.3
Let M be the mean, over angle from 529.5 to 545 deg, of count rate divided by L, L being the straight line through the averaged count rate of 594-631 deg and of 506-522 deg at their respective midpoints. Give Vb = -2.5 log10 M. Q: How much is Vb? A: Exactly 0.04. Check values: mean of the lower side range 9.3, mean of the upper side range 9.52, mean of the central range 9.04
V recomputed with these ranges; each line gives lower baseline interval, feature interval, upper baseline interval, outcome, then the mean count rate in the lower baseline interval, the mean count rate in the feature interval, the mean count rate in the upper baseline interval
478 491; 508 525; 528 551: -0.2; 9.53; 9.42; 9.12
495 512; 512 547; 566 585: -2.3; 9.41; 9.27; 7.47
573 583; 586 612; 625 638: -2.6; 7.45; 9.4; 10.3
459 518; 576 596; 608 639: 2.3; 9.63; 8.61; 9.77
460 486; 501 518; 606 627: 0.8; 9.9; 9.33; 9.37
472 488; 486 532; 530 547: -0.1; 9.72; 9.42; 9.06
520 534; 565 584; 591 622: 4.0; 9.43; 7.46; 9.45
